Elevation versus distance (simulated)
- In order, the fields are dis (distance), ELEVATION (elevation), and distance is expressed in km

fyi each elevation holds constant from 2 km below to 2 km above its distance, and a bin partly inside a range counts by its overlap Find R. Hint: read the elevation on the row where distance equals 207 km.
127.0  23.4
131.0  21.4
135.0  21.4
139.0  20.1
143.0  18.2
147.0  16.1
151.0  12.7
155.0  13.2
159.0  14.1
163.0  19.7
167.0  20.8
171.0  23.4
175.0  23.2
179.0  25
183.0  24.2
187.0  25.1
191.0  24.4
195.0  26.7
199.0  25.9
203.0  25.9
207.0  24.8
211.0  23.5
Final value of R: 24.8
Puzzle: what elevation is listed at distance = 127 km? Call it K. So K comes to 23.4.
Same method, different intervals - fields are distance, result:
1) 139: 20.1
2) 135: 21.4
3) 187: 25.1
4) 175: 23.2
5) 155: 13.2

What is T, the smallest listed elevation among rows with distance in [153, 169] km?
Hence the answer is 13.2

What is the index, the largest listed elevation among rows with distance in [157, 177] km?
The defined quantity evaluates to 23.4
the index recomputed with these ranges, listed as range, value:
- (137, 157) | 20.1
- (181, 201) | 26.7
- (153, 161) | 14.1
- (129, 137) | 21.4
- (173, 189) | 25.1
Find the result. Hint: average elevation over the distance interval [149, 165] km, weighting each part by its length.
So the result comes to 14.9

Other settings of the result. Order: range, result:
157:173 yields 19.5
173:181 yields 24.1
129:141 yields 21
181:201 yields 25.3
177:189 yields 24.8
